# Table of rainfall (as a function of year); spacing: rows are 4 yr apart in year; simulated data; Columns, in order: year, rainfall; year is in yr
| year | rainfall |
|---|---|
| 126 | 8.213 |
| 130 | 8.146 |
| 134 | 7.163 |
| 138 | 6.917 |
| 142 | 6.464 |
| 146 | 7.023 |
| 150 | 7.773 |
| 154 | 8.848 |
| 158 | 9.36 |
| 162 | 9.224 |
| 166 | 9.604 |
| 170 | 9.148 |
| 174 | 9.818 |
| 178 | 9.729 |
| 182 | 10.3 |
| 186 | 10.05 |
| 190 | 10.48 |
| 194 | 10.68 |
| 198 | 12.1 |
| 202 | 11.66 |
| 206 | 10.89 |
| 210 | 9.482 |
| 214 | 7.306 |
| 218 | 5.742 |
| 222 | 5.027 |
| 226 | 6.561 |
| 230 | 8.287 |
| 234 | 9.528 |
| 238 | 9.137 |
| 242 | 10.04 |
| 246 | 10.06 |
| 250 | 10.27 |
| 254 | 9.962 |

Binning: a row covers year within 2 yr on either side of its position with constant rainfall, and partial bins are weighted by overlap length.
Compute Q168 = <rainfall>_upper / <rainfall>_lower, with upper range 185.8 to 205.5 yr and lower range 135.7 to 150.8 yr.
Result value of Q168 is 1.58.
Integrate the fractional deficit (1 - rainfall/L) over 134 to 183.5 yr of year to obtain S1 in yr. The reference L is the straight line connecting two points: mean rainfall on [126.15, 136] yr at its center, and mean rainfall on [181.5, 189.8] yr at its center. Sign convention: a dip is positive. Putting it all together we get 2.4 yr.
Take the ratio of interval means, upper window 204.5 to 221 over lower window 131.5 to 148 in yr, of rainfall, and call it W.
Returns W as 1.2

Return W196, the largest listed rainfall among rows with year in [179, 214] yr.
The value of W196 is 12.1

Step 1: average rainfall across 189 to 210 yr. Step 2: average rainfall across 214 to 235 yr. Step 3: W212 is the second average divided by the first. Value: 0.6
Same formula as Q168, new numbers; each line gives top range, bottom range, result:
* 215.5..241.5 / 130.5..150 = 1.06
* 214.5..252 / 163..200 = 0.81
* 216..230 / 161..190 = 0.63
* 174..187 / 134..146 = 1.46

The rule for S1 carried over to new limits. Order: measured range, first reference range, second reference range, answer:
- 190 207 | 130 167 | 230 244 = -4.8 yr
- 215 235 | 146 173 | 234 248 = 5.5 yr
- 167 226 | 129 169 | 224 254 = -5.0 yr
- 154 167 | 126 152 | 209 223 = -3.8 yr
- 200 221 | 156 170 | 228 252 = 1.4 yr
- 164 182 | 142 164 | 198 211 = -0.6 yr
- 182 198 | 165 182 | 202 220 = -2.4 yr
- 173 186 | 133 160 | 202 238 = -3.5 yr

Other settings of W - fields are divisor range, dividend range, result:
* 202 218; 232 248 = 1.07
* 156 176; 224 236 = 0.86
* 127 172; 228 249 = 1.16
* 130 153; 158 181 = 1.32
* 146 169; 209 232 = 0.79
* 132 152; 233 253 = 1.39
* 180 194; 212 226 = 0.59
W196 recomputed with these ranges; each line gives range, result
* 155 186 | 10.3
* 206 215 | 10.89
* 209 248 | 10.06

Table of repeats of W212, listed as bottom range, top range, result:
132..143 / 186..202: 1.60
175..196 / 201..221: 0.85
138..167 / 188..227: 1.11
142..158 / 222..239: 1.01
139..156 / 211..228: 0.85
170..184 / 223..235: 0.79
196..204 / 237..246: 0.82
